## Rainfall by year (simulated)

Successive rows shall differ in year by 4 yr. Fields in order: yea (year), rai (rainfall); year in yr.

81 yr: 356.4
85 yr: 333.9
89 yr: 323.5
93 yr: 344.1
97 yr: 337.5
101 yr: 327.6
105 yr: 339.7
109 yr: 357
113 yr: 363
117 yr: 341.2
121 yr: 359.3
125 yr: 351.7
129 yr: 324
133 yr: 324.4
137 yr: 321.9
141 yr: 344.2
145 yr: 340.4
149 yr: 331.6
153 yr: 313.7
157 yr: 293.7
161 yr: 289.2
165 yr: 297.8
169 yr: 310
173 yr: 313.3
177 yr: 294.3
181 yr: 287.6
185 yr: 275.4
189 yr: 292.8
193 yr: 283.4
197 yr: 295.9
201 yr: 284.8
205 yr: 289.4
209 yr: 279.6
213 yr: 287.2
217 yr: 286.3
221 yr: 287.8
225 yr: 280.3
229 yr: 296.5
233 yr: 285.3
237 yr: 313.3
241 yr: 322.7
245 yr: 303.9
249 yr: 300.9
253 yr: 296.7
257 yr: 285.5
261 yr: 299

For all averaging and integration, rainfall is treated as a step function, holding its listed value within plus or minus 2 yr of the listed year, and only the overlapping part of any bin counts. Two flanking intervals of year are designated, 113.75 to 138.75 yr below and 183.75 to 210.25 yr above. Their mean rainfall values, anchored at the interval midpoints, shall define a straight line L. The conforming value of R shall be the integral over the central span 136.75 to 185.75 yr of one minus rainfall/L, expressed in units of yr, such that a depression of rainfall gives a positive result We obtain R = 0.6 yr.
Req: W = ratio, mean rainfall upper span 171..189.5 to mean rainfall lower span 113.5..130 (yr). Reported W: 0.84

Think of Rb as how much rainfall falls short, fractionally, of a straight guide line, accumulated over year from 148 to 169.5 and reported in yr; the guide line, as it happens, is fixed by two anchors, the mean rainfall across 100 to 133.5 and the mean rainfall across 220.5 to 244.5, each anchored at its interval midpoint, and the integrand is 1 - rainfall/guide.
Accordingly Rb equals 1.5 yr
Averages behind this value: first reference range 344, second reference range 299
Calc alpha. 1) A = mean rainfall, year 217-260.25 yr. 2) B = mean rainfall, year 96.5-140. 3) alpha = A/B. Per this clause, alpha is 0.87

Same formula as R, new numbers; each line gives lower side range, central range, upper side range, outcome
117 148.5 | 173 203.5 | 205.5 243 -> 2.1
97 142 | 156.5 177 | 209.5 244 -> 1.3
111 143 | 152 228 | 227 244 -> 6.7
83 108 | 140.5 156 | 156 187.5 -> -1.1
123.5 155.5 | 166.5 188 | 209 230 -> 1.0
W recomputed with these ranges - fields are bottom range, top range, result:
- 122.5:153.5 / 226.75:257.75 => 0.90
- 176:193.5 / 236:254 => 1.07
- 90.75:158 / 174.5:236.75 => 0.86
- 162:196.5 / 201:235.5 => 0.97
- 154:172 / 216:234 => 0.96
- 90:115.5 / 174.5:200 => 0.84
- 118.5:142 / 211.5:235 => 0.85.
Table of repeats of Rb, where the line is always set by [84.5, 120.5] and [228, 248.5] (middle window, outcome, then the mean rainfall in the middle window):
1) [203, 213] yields 0.9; 285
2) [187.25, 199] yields 1.0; 291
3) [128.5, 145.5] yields 0.1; 331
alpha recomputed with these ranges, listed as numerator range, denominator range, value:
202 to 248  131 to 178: 0.93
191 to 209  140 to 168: 0.91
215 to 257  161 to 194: 1.01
